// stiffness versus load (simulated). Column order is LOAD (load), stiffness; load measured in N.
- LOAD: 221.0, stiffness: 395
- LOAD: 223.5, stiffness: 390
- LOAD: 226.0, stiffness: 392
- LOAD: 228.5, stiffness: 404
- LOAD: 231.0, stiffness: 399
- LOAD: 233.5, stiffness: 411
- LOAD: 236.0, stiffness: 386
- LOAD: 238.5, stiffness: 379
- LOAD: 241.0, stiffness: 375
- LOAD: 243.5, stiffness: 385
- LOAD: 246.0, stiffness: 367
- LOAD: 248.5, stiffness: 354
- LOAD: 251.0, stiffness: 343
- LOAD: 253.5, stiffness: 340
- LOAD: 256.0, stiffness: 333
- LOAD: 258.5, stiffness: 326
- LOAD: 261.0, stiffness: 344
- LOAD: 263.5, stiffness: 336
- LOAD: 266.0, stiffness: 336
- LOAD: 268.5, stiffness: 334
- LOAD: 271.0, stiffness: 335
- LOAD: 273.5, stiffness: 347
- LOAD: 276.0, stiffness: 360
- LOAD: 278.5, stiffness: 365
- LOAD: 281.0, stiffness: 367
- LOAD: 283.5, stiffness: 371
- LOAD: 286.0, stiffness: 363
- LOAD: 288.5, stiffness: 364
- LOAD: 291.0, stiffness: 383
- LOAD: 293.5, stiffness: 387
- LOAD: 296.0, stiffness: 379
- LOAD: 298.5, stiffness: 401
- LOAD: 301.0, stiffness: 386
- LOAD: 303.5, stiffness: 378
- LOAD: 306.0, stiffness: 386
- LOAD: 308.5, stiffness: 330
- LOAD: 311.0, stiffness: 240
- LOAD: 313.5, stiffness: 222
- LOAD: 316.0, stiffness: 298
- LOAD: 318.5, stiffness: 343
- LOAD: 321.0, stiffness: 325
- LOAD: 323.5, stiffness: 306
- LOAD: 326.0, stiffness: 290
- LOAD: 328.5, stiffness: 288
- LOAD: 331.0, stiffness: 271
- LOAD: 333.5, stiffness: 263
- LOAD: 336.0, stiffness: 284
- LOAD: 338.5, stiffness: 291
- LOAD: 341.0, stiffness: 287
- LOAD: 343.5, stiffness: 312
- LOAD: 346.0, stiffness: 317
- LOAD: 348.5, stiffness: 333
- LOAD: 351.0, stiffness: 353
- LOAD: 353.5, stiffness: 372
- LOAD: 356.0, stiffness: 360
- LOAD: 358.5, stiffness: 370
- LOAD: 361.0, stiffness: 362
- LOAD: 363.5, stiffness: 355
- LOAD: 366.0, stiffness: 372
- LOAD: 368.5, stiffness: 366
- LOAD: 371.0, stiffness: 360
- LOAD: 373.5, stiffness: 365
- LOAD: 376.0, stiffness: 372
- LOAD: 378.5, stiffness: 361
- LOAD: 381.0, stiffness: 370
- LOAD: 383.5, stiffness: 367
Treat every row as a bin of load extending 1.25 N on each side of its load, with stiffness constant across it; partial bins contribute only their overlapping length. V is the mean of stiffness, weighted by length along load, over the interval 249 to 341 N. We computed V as 333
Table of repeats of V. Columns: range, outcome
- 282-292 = 370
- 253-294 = 352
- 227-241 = 394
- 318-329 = 310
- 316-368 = 323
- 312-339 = 289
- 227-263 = 367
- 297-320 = 332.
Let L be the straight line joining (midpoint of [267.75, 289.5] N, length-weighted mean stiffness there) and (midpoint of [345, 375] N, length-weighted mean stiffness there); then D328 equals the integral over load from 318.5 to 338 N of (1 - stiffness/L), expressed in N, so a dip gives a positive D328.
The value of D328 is 3.50 N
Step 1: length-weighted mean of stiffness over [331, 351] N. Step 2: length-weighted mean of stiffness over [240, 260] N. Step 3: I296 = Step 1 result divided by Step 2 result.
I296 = 0.85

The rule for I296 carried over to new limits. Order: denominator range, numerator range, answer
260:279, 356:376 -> 1.06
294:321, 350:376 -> 1.08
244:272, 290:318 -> 1.01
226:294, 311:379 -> 0.89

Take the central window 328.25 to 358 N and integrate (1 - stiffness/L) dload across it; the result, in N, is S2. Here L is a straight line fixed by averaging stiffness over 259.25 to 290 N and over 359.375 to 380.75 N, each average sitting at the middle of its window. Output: 3.9 N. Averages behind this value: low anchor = 352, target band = 313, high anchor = 365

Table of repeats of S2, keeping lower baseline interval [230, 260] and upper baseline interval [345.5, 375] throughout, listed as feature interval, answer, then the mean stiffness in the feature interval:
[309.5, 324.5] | 3.0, 289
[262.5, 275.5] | 0.9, 339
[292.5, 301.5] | -0.6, 388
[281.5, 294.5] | -0.4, 373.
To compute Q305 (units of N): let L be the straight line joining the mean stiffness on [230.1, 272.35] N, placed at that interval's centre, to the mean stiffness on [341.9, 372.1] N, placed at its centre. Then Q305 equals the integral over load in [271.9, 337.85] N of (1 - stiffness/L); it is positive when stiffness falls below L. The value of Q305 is 3.8 N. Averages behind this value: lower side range 357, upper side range 352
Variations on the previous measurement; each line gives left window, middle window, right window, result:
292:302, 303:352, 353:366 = 9.4 N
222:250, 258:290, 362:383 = 2.4 N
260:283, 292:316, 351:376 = 0.7 N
